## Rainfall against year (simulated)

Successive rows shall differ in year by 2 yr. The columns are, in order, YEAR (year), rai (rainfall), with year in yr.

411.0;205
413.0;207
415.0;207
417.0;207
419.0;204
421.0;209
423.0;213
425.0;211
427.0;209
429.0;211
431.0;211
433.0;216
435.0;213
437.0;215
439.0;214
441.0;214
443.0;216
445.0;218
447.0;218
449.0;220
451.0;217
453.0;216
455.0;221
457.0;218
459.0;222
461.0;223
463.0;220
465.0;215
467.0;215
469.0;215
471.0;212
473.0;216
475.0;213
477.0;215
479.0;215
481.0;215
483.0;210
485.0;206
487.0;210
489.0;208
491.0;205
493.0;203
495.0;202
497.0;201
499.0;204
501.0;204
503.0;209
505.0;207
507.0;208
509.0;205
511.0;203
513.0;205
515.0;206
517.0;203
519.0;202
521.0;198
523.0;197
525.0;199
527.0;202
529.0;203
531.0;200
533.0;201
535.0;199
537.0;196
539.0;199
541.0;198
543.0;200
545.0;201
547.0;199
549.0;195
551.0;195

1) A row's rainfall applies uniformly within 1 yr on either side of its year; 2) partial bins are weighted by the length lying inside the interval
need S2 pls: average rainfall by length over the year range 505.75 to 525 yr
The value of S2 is 203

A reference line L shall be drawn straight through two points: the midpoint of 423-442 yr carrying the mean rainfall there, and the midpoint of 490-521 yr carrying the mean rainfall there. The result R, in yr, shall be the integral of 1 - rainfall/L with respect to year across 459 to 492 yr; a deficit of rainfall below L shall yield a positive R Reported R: -0.93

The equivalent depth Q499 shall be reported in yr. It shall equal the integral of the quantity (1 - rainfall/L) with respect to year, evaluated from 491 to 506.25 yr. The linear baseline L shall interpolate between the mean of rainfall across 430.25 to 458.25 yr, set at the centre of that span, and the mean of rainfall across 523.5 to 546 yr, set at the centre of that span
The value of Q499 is 0.1 yr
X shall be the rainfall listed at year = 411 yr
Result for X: 205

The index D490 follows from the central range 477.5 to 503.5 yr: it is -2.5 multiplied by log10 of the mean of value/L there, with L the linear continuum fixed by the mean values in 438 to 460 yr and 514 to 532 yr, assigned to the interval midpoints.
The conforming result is 0.01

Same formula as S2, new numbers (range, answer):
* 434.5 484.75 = 216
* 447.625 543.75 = 208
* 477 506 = 207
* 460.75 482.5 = 215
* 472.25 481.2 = 215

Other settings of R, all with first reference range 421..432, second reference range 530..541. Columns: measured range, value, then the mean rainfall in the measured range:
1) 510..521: -0.12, 203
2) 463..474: -0.47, 215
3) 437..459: -0.93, 217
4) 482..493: -0.17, 207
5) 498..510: -0.23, 206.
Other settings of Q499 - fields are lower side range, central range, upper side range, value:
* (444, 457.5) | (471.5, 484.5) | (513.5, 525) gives -0.1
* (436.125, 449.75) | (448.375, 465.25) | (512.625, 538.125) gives -0.4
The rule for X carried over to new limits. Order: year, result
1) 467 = 215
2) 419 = 204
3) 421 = 209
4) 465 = 215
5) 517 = 203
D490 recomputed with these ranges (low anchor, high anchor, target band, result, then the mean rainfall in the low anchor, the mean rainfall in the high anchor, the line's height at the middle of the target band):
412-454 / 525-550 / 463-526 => -0.014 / 213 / 199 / 205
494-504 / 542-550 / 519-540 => 0.006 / 204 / 199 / 201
